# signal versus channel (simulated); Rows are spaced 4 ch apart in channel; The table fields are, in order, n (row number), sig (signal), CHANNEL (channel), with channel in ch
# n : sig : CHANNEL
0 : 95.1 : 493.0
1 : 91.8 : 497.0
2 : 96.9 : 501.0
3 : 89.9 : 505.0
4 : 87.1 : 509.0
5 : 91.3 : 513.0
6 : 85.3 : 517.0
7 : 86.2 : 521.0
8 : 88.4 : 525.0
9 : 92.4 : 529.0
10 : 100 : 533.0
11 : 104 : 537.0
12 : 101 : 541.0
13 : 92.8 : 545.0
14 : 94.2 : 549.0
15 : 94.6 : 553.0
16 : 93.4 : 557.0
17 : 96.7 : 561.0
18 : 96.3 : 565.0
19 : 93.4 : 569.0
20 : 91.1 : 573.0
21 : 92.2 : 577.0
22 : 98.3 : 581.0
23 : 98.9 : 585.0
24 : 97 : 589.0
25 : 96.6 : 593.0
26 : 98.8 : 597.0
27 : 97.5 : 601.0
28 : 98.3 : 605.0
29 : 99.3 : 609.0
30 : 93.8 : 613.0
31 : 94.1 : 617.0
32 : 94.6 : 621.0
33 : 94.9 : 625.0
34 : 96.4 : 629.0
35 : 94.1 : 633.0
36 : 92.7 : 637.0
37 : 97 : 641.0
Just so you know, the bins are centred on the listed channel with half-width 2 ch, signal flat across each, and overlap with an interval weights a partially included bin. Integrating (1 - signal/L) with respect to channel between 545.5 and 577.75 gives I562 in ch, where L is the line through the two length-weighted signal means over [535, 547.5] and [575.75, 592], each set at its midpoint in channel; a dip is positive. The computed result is 1.3 ch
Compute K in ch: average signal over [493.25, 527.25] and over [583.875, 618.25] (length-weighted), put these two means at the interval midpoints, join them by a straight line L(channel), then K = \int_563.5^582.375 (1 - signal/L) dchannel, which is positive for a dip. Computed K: 0.2 ch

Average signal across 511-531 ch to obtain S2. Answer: 88.7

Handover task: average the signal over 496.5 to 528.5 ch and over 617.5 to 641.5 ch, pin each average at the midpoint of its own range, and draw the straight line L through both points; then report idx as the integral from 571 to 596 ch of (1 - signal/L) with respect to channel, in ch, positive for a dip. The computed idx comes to -0.8 ch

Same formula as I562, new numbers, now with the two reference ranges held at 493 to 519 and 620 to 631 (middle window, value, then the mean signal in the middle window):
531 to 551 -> -1.4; 98.4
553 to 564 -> -0.3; 95.1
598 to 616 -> -0.5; 97.1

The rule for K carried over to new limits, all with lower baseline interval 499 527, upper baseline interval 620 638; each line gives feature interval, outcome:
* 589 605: -0.8 ch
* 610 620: -0.1 ch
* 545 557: -0.4 ch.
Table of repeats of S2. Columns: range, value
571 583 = 93.9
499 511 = 91.3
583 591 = 98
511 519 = 88.3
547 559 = 94.1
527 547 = 98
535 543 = 102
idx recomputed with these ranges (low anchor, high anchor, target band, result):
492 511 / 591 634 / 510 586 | -0.23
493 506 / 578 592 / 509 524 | 1.06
